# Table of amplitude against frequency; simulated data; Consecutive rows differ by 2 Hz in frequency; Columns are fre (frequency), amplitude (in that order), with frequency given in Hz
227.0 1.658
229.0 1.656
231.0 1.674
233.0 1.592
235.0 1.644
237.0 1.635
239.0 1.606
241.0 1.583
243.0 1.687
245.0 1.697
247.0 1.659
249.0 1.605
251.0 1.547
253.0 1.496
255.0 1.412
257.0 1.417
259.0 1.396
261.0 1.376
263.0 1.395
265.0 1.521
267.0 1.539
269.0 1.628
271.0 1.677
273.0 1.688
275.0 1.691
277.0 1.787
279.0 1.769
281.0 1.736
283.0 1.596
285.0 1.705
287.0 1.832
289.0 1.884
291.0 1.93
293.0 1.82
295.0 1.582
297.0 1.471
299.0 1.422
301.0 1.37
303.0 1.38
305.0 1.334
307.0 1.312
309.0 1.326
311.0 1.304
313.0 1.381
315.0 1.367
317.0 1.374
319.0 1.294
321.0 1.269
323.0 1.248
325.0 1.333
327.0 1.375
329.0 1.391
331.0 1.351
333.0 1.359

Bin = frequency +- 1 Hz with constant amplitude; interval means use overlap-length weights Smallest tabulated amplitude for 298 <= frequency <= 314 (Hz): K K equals 1.304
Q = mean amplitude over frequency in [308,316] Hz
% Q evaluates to 1.34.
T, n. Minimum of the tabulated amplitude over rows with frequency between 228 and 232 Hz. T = 1.656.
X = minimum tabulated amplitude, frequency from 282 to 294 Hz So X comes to 1.596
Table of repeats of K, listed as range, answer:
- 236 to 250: 1.583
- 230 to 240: 1.592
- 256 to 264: 1.376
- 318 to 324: 1.248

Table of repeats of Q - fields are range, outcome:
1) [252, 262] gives 1.42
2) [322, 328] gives 1.32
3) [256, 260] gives 1.41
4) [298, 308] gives 1.36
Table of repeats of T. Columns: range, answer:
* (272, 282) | 1.688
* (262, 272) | 1.395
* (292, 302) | 1.37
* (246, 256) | 1.412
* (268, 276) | 1.628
